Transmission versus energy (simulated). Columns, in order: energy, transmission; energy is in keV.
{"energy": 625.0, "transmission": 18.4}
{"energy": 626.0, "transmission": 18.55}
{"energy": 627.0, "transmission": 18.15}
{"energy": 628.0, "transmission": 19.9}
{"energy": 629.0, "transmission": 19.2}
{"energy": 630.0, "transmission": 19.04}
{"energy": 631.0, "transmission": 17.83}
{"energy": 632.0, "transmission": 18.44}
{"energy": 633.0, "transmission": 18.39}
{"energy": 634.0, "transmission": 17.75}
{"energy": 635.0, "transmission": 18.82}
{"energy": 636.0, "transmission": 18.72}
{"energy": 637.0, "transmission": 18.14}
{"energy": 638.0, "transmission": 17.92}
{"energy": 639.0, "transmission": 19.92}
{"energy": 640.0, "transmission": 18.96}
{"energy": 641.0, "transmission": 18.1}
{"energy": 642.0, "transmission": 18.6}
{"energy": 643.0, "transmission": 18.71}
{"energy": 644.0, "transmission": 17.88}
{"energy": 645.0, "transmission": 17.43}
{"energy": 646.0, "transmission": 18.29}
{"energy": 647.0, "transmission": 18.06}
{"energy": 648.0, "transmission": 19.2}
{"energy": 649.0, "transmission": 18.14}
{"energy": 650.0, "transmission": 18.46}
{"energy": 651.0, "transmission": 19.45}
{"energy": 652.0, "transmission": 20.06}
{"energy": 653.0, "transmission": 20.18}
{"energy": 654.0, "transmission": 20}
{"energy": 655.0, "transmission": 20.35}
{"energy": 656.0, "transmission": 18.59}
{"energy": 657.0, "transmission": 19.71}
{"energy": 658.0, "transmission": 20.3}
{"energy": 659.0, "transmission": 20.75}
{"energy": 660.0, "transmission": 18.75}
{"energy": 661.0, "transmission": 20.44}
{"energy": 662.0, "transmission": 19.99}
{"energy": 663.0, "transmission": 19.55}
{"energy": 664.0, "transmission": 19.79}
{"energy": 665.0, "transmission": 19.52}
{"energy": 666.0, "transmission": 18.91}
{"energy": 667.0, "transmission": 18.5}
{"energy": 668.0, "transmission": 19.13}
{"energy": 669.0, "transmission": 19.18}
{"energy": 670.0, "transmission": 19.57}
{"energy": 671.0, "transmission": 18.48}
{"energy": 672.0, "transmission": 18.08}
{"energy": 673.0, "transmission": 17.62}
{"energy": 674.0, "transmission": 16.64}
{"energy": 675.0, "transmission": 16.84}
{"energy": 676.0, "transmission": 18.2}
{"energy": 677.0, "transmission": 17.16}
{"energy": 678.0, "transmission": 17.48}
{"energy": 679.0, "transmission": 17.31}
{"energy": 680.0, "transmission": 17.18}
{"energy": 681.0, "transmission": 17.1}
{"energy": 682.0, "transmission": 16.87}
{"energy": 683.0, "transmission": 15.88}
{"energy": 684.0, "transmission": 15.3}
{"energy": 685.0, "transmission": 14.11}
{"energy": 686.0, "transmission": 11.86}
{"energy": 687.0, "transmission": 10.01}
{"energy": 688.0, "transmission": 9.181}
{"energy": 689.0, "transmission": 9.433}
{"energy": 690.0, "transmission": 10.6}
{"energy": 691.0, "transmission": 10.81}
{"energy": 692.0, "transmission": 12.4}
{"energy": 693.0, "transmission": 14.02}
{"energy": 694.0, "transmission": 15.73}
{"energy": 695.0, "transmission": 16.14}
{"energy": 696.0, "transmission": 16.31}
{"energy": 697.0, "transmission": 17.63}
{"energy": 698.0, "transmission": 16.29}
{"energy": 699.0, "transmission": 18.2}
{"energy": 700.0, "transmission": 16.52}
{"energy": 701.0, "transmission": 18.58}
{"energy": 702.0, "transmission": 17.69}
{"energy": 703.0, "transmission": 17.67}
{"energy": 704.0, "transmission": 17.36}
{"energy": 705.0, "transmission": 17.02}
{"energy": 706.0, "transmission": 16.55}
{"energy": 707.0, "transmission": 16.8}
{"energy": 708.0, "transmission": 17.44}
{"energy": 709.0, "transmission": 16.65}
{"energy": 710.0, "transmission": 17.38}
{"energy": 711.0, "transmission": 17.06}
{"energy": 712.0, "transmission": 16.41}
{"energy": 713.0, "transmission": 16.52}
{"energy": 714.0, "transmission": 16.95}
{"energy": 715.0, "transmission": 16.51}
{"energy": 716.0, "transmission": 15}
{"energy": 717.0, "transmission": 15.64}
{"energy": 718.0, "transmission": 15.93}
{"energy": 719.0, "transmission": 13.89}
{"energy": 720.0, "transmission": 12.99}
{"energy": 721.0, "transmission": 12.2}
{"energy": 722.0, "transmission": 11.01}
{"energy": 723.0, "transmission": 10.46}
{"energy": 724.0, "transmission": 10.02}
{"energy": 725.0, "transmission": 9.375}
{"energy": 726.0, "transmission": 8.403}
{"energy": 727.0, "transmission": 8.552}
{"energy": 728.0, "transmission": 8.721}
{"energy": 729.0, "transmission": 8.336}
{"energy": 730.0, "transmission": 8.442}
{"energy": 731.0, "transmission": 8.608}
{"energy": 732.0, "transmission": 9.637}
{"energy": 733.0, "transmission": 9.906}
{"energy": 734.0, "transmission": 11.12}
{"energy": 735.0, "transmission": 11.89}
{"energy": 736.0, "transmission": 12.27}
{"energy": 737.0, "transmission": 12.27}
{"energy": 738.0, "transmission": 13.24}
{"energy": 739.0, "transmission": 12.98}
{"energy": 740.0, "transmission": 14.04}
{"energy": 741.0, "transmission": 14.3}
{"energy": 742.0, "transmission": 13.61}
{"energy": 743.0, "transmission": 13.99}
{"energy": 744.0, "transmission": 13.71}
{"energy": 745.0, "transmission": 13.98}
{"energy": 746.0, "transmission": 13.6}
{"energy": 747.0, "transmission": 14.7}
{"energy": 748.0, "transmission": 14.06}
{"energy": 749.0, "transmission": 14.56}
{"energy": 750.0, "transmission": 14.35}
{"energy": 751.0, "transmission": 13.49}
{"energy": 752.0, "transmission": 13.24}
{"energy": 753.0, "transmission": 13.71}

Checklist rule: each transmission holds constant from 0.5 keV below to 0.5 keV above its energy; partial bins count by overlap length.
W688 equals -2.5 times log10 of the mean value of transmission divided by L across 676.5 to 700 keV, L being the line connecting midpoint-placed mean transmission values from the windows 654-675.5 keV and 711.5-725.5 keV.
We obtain 0.143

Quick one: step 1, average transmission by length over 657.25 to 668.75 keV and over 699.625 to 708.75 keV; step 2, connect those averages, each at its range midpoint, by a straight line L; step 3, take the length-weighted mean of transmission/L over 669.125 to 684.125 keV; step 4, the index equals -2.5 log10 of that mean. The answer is 0.086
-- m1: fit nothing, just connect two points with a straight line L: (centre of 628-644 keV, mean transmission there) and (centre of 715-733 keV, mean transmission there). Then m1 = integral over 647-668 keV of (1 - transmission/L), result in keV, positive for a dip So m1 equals -3.4 keV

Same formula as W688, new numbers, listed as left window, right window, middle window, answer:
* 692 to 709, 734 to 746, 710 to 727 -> 0.12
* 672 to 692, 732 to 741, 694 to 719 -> -0.23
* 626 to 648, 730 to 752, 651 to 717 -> -0.07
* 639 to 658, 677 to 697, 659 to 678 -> -0.13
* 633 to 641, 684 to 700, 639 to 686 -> -0.13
